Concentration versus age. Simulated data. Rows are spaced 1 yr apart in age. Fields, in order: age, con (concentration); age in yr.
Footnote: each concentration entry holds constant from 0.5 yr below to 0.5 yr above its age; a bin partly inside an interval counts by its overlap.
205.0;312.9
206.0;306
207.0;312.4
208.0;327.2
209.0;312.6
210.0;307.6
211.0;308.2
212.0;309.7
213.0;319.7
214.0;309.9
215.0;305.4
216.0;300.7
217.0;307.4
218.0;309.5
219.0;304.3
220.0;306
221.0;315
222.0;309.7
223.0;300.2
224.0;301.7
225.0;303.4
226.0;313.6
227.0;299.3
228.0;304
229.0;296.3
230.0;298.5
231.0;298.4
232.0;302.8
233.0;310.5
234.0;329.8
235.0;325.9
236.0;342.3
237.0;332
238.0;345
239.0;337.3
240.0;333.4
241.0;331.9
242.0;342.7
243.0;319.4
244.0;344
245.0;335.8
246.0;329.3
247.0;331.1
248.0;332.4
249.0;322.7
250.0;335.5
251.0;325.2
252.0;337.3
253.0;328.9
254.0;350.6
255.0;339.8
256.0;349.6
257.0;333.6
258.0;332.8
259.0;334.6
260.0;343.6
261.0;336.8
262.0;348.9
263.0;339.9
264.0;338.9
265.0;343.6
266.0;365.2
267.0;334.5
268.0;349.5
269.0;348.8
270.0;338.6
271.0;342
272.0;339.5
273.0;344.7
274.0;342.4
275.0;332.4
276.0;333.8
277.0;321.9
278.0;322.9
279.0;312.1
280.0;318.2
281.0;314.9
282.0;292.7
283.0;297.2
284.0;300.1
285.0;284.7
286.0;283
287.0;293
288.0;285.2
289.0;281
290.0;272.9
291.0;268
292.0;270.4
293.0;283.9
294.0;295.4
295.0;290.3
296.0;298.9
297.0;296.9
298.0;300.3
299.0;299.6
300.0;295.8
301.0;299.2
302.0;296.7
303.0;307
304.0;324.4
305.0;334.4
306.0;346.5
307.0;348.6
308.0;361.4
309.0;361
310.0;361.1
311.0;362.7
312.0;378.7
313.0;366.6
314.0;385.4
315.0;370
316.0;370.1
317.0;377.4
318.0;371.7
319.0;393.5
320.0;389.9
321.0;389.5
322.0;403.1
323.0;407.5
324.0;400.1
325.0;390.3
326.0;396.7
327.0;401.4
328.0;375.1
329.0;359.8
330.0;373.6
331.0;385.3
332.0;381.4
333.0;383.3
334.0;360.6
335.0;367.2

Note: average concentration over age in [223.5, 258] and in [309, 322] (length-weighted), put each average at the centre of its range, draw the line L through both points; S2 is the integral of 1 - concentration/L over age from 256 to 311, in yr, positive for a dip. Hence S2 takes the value 5.31 yr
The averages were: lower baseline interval 326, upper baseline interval 377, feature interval 320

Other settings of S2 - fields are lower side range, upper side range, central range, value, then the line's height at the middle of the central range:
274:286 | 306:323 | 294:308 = 1.5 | 350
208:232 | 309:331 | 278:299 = 3.8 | 358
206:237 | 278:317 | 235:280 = -3.4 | 313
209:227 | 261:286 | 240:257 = -0.8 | 319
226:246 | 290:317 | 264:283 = -0.5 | 324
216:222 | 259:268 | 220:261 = 0.0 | 325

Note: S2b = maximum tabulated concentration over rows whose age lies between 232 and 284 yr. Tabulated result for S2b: 365.2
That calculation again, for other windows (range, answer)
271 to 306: 346.5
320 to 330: 407.5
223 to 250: 345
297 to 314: 385.4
